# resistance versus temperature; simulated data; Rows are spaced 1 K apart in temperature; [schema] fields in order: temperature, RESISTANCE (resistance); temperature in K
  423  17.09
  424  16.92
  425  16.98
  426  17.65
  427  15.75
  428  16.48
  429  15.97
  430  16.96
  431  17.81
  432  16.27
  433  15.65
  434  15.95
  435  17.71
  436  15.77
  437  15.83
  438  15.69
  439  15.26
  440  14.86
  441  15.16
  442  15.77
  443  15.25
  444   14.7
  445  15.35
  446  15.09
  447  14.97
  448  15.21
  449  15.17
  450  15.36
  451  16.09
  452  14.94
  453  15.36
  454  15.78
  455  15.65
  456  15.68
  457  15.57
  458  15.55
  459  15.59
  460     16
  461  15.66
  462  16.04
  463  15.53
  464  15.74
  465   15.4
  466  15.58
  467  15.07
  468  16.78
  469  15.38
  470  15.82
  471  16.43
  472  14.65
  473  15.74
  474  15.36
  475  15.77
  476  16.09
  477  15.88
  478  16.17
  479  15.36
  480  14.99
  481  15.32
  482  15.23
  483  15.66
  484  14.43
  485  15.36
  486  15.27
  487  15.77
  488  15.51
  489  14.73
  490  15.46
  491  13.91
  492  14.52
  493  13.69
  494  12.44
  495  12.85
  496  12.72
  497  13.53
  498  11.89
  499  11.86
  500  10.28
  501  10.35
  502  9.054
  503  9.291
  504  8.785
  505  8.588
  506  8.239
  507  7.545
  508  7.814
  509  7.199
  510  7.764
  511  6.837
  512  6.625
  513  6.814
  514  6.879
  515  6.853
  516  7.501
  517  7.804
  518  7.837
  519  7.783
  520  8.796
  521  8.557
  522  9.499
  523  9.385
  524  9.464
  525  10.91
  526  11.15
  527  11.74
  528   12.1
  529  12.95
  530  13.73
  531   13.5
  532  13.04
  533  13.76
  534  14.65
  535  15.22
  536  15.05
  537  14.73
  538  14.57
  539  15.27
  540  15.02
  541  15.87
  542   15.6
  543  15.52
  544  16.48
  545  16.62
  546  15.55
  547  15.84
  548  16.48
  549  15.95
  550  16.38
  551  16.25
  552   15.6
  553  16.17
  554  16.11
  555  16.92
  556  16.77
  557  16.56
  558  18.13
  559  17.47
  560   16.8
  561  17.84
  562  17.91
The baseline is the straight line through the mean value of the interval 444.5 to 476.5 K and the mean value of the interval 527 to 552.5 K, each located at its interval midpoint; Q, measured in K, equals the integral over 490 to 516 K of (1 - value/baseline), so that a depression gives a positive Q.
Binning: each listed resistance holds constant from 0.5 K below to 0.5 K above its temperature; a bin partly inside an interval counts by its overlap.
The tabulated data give 9.1 K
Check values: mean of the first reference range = 15.6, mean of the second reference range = 15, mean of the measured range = 9.92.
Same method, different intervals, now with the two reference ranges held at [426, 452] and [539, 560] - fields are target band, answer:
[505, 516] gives 5.99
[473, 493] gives 0.87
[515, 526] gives 5.02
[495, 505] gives 3.24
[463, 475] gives 0.21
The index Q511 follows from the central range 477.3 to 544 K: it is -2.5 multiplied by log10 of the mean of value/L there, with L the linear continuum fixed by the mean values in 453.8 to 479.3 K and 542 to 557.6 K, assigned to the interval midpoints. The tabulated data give 0.31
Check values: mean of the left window 15.7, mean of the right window 16.2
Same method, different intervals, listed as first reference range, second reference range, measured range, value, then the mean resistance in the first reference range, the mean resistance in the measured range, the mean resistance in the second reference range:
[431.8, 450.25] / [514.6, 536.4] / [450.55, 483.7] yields -0.11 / 15.5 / 15.6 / 11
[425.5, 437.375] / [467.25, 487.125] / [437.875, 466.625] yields 0.04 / 16.5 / 15.4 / 15.6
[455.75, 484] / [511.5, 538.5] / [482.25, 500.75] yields -0.01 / 15.6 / 13.9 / 10.8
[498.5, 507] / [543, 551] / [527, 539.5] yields 0.01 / 9.44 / 14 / 16.1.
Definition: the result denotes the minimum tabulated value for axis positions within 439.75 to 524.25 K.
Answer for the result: 6.625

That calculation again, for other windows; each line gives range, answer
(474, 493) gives 13.69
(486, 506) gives 8.239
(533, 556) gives 13.76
